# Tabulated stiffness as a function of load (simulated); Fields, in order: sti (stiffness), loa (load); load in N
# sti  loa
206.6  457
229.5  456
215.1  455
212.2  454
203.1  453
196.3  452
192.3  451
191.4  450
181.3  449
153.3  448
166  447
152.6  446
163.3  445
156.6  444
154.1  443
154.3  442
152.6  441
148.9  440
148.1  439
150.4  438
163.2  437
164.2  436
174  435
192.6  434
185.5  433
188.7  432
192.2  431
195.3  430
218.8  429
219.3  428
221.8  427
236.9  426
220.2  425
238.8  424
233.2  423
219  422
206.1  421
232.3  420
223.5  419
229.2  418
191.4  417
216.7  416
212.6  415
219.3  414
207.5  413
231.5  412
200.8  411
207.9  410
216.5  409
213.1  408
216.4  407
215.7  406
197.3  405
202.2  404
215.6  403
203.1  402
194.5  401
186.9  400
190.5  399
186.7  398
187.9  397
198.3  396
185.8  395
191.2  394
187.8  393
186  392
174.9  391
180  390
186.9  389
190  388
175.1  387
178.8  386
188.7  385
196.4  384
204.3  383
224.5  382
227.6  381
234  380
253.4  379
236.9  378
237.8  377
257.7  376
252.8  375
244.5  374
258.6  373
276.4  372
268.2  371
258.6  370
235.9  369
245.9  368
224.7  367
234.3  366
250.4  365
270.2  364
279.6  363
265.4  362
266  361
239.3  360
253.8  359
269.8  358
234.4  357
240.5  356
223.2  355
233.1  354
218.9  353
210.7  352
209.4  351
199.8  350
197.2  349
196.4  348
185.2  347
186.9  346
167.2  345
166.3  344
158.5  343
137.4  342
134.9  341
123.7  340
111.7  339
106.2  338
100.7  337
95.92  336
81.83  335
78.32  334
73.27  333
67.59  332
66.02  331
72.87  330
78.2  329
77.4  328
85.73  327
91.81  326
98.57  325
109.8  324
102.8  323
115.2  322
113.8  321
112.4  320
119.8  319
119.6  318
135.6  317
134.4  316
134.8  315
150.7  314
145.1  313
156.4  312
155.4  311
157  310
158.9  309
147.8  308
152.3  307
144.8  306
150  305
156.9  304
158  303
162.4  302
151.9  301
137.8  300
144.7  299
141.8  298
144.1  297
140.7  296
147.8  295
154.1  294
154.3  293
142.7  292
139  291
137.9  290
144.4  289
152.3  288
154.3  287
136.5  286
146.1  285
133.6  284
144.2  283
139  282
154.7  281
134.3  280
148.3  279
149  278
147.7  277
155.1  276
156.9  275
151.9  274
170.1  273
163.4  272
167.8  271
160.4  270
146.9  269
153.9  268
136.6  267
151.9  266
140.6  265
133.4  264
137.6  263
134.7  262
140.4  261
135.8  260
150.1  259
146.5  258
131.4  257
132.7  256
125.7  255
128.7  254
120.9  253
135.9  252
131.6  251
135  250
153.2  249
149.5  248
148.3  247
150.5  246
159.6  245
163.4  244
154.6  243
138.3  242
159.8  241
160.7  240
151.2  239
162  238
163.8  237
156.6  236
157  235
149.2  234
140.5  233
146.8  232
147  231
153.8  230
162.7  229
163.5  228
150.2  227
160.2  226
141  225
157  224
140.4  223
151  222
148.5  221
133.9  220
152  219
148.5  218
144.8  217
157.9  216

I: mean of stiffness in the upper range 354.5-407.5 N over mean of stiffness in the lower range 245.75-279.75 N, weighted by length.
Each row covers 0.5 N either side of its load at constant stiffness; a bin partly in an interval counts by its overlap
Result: 1.54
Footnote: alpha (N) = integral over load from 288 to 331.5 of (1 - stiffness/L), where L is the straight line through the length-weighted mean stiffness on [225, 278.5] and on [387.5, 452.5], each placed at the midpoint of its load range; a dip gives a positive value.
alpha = 8.5 N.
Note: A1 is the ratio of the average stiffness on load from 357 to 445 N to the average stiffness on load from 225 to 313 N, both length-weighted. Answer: 1.43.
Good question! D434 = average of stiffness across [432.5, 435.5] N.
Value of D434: 184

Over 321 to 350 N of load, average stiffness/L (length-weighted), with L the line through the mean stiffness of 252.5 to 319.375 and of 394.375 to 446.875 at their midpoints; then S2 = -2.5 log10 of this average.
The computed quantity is 0.363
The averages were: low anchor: 145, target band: 118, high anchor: 197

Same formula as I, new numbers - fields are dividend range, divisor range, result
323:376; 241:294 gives 1.24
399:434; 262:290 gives 1.43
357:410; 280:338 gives 1.73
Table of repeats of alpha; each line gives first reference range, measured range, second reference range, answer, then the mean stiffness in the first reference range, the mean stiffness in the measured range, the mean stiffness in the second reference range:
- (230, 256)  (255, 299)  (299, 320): 0.2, 147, 146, 146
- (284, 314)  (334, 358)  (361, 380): 5.4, 149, 171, 253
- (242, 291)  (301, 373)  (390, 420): 4.3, 145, 166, 203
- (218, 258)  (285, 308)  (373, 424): 3.1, 148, 148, 210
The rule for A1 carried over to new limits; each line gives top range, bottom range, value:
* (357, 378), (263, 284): 1.70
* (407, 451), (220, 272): 1.32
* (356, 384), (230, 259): 1.69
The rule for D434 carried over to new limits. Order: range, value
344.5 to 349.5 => 187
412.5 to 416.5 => 214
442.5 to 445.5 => 158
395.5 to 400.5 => 190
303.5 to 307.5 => 151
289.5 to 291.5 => 138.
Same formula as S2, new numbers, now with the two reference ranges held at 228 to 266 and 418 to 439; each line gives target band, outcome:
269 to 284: 0.02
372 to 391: -0.16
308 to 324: 0.24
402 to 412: -0.07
